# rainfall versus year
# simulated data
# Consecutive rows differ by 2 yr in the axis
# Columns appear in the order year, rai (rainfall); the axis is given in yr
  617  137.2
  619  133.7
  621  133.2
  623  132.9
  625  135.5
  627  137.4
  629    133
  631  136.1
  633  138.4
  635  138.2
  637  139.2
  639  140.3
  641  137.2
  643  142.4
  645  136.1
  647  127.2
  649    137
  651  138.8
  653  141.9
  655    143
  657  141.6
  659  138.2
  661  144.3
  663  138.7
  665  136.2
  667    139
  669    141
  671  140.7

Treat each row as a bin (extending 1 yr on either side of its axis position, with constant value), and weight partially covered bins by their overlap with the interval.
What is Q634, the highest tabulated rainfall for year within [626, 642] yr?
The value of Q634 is 140.3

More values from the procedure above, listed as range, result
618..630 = 137.4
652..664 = 144.3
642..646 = 142.4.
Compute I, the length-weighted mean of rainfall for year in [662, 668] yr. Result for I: 138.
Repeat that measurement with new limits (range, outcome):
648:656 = 140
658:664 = 140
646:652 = 134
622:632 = 135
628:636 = 136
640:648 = 136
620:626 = 134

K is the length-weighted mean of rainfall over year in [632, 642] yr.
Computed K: 139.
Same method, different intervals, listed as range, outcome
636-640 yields 140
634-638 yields 139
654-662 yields 142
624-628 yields 136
